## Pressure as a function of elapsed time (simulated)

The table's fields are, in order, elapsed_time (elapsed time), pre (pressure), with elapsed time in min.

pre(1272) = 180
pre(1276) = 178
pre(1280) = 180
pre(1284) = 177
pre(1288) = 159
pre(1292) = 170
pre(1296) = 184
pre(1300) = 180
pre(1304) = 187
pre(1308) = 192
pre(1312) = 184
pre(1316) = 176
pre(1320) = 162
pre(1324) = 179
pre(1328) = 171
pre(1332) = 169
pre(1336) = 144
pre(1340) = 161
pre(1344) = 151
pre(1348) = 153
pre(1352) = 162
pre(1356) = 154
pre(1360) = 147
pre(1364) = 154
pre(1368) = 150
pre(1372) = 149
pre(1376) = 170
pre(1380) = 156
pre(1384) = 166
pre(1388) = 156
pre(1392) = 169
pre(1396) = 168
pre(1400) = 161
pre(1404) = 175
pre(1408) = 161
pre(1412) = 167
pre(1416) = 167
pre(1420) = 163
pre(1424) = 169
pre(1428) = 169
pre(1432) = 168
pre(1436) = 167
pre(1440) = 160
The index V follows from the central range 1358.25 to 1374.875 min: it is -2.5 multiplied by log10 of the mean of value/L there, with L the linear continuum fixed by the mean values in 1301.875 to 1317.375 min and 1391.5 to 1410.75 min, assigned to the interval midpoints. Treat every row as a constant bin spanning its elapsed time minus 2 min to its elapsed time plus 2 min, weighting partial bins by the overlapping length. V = 0.15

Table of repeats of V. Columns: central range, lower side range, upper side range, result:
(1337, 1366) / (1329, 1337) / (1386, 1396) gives 0.05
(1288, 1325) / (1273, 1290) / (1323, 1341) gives -0.06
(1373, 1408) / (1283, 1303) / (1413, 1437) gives 0.03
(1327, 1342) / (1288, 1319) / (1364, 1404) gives 0.08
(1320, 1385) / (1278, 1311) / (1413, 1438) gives 0.10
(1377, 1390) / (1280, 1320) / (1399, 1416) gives 0.06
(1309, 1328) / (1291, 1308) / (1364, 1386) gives 0.00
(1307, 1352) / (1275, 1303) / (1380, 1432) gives 0.04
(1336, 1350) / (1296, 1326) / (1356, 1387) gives 0.09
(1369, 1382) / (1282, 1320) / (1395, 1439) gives 0.09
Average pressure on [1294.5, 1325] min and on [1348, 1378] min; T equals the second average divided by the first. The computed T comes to 0.86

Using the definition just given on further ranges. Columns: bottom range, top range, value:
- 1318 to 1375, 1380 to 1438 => 1.05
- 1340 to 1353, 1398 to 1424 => 1.07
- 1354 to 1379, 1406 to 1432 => 1.08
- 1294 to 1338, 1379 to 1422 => 0.94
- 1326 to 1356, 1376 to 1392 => 1.02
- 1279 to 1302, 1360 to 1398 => 0.91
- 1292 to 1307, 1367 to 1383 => 0.86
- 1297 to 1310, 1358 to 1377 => 0.82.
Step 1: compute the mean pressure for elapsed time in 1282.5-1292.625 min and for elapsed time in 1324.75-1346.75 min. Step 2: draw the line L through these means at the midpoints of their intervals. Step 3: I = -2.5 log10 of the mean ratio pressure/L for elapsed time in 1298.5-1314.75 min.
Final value -0.13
